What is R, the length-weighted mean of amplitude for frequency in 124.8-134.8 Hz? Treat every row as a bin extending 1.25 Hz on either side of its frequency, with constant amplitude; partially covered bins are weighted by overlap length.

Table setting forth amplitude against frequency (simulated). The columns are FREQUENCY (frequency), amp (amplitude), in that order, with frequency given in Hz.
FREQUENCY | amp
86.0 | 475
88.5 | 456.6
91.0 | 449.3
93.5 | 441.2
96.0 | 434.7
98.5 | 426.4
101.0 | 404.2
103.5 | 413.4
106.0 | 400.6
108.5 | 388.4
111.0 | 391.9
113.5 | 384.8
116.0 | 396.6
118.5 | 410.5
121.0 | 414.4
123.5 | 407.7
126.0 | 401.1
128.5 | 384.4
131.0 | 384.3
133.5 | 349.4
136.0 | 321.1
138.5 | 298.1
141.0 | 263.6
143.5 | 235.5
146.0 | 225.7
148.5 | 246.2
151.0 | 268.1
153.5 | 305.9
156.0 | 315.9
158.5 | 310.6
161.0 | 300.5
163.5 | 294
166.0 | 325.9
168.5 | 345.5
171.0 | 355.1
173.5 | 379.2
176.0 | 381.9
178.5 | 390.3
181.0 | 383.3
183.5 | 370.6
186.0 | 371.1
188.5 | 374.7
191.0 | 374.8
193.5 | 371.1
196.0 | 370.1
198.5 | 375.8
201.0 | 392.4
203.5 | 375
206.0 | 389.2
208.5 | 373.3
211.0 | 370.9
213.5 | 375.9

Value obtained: 379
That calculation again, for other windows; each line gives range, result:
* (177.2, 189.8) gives 378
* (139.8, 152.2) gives 248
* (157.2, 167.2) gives 308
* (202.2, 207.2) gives 382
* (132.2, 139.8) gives 323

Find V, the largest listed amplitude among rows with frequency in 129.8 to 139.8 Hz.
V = 384.3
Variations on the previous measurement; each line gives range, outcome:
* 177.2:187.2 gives 390.3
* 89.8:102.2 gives 449.3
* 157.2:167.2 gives 325.9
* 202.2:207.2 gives 389.2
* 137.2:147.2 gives 298.1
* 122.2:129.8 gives 407.7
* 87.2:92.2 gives 456.6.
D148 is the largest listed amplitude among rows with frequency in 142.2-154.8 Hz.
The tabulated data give 305.9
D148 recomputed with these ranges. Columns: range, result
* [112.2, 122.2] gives 414.4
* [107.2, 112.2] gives 391.9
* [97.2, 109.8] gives 426.4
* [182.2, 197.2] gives 374.8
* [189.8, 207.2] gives 392.4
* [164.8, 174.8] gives 379.2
